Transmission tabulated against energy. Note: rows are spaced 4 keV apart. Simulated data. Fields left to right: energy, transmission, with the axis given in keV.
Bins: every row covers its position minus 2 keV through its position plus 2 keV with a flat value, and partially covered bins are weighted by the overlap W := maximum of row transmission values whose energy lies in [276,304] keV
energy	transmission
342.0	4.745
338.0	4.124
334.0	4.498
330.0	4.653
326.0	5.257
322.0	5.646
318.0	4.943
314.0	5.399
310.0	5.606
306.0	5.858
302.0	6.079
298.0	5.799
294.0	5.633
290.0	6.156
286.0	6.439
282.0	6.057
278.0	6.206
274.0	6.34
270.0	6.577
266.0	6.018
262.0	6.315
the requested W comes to 6.439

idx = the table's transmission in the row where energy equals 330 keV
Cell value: 4.653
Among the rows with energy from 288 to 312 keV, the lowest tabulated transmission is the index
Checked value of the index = 5.606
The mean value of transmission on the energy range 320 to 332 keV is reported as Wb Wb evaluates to 5.19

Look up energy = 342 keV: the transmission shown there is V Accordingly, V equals 4.745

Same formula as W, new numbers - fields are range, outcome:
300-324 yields 6.079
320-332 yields 5.646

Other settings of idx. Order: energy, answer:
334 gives 4.498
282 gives 6.057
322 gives 5.646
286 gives 6.439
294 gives 5.633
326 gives 5.257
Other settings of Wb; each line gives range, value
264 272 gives 6.3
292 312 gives 5.79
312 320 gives 5.17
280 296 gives 6.07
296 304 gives 5.94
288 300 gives 5.86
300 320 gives 5.58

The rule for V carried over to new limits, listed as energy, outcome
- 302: 6.079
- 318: 4.943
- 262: 6.315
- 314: 5.399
